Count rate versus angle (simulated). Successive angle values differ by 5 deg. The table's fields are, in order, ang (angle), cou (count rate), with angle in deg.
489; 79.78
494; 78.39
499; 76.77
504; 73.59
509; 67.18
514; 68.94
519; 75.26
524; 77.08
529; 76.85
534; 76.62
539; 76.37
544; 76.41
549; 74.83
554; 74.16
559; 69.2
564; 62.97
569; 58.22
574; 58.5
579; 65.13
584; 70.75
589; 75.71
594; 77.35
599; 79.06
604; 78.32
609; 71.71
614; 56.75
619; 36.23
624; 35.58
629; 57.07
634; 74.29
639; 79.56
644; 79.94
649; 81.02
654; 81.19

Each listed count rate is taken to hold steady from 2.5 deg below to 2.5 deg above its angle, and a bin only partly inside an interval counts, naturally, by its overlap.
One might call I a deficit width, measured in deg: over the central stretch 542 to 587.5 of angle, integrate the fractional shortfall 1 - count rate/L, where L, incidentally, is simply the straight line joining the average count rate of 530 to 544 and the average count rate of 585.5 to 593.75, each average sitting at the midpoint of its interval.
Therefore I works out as 4.9 deg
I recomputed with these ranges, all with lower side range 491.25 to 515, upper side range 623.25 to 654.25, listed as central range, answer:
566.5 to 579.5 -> 2.2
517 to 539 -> -1.1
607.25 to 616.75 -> 1.1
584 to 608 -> -1.6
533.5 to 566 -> -0.2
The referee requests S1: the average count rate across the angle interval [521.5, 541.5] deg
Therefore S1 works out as 76.7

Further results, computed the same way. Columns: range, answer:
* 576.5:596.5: 72.2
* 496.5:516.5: 71.6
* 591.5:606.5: 78.2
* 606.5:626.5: 50.1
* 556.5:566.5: 66.1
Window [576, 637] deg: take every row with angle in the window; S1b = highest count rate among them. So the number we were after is 79.06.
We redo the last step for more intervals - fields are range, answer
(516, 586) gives 77.08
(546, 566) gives 74.83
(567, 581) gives 65.13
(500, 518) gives 73.59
